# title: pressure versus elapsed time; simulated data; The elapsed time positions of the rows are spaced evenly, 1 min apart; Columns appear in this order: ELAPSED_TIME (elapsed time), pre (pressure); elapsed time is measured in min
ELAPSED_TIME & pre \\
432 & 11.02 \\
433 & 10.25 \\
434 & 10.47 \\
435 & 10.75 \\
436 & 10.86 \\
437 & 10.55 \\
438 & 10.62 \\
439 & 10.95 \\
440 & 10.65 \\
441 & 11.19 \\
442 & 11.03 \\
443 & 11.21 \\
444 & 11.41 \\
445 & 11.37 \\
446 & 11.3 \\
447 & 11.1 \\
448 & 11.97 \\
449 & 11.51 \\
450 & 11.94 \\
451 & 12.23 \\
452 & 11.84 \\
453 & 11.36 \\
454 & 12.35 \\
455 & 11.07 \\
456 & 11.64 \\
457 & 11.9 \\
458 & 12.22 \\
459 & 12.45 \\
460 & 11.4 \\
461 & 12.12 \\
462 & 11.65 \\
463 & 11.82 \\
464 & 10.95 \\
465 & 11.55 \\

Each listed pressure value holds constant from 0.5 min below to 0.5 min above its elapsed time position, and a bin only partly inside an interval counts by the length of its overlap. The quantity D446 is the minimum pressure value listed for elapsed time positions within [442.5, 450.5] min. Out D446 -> 11.1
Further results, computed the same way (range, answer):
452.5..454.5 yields 11.36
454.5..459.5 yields 11.07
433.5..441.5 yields 10.47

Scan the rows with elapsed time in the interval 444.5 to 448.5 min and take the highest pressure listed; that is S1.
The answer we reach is 11.97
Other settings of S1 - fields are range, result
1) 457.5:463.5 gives 12.45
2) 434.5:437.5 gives 10.86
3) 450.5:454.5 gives 12.35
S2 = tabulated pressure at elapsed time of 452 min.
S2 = 11.84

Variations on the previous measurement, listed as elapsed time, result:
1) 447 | 11.1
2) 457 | 11.9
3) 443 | 11.21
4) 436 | 10.86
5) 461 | 12.12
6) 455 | 11.07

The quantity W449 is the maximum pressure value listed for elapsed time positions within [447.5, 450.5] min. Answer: 11.97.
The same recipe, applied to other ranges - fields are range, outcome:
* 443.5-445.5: 11.41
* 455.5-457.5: 11.9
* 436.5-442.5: 11.19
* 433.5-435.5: 10.75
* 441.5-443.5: 11.21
